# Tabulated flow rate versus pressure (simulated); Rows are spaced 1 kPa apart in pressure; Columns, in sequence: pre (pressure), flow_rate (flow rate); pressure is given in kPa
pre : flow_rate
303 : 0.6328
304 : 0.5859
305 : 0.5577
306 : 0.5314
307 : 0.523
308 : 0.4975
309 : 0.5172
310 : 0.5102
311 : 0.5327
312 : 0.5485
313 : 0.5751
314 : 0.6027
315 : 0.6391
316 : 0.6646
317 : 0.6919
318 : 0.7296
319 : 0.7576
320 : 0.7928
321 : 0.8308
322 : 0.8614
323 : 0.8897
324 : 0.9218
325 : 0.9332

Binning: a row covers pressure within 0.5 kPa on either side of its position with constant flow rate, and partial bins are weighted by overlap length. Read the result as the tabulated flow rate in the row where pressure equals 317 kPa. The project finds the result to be 0.6919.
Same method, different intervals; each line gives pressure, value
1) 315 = 0.6391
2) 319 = 0.7576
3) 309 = 0.5172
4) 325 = 0.9332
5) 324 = 0.9218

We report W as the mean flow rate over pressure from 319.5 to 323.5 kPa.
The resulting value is 0.844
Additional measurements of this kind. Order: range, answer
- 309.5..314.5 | 0.554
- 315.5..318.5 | 0.695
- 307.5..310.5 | 0.508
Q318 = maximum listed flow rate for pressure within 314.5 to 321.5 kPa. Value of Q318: 0.8308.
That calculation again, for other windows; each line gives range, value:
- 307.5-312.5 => 0.5485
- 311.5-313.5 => 0.5751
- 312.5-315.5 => 0.6391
